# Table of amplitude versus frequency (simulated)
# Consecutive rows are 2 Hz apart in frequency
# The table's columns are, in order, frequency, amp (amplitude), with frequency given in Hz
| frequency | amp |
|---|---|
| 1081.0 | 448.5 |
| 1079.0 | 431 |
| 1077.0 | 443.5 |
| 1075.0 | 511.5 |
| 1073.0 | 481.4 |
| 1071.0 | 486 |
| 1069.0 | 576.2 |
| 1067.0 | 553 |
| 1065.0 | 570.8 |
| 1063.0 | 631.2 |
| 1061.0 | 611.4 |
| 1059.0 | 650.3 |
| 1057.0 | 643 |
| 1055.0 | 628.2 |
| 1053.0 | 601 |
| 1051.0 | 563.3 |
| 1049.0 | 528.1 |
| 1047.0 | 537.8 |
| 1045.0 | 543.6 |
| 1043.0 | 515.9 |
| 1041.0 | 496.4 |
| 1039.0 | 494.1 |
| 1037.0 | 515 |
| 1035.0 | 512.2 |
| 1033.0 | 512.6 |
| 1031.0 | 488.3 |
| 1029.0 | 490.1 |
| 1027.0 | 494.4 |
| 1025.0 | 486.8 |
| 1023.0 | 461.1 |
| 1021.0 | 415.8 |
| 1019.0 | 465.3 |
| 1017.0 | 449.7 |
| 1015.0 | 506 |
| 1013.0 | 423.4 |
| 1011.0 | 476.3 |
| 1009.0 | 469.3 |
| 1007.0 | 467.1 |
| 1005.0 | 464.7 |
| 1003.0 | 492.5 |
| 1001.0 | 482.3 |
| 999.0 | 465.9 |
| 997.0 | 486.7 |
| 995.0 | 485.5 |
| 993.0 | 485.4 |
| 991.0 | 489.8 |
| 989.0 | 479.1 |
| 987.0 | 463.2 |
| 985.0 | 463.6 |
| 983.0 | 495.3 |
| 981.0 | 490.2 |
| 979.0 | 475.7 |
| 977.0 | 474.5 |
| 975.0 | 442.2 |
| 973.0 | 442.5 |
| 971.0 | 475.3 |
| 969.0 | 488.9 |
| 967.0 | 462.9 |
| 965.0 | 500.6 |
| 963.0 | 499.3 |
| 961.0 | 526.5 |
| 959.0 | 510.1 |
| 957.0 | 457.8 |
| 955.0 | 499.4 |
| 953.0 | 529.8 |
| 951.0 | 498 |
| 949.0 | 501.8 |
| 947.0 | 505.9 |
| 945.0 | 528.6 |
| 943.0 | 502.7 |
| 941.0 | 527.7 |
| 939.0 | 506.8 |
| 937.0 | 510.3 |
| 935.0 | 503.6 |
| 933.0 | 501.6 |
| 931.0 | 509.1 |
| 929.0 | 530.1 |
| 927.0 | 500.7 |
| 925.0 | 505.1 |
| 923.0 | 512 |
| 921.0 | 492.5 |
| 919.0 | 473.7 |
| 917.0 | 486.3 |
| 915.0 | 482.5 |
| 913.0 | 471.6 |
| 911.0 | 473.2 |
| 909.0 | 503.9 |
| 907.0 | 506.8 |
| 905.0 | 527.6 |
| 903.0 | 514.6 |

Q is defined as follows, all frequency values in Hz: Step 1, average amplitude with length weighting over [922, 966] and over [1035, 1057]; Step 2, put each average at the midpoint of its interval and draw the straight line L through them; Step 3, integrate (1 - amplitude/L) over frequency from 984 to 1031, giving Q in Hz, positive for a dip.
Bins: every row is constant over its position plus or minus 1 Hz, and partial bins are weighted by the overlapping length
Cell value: 5.2 Hz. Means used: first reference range 508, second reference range 546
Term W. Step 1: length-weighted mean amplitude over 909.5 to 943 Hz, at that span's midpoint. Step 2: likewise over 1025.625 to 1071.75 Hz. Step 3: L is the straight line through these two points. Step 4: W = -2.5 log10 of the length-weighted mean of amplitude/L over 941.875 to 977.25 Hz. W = 0.05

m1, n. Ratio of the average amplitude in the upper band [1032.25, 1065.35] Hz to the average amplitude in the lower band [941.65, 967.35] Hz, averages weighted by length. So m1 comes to 1.12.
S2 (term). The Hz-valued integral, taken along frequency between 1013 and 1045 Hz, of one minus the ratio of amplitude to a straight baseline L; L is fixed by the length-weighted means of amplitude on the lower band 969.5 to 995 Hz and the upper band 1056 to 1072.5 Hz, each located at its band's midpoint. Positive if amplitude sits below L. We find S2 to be 3.08 Hz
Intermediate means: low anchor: 474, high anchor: 587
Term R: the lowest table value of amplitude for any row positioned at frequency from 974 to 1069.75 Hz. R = 415.8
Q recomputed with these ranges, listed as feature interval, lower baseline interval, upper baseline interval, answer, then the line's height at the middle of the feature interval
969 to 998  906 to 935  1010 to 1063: 2.0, 510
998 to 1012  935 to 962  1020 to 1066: 1.4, 526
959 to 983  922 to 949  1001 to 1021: 0.4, 490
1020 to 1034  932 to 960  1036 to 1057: 1.6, 539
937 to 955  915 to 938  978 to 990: -0.7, 493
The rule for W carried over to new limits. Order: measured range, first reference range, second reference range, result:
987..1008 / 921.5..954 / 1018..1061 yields 0.09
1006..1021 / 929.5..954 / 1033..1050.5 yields 0.12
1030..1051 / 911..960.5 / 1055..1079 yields 0.06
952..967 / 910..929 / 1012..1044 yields -0.03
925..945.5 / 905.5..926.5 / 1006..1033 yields -0.05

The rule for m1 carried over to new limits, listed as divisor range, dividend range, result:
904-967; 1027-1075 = 1.09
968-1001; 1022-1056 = 1.10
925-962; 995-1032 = 0.93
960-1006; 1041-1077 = 1.17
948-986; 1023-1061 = 1.11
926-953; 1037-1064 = 1.12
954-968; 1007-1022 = 0.93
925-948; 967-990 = 0.92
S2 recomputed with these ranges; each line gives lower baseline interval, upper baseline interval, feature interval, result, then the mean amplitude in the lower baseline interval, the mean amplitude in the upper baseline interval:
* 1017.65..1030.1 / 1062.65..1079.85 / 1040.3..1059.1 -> -2.8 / 469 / 517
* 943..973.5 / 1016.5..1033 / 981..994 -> 0.1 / 496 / 472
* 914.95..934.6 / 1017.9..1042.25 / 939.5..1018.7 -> 1.4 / 500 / 486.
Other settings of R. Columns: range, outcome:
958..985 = 442.2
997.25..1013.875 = 423.4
